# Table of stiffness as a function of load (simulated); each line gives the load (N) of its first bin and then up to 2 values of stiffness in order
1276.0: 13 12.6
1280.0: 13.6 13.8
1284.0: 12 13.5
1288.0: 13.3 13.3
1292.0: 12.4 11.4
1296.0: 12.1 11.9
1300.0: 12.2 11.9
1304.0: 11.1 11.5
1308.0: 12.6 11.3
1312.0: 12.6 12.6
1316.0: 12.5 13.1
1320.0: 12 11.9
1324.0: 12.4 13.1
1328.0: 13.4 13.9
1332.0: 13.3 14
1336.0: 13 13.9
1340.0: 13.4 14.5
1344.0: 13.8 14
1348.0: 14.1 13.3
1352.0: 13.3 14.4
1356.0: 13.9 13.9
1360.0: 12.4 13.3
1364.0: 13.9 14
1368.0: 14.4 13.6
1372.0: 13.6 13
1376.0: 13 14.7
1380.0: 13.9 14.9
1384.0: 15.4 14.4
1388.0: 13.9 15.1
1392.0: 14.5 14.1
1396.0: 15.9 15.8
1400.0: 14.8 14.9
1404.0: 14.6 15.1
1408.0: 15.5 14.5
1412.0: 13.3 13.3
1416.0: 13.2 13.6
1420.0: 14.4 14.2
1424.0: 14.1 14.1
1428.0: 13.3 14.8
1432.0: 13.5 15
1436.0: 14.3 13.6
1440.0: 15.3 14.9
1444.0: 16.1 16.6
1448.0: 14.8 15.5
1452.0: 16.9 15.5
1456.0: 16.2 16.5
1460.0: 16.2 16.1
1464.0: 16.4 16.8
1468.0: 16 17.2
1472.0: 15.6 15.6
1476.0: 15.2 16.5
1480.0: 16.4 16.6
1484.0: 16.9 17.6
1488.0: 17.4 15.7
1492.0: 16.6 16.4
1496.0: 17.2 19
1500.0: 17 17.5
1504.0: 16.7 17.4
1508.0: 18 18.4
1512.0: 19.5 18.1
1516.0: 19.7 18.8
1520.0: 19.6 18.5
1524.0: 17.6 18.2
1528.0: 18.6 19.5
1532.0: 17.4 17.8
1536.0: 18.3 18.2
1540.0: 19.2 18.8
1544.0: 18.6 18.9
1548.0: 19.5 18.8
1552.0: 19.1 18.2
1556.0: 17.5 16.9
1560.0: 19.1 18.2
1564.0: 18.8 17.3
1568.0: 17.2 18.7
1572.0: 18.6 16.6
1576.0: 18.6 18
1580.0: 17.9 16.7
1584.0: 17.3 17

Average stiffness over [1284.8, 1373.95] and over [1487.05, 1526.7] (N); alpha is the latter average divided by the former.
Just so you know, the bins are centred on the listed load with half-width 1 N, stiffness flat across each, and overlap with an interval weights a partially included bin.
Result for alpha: 1.37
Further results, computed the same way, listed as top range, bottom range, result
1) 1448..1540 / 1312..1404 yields 1.25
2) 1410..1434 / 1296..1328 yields 1.14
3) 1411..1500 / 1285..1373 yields 1.19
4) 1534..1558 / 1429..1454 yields 1.23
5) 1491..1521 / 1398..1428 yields 1.26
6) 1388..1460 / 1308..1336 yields 1.16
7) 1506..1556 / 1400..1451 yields 1.28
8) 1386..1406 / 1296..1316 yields 1.24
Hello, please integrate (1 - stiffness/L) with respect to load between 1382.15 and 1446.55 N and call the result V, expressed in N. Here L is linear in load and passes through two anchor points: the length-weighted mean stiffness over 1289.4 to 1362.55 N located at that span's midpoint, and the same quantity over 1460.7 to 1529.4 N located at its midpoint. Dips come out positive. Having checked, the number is 2.73 N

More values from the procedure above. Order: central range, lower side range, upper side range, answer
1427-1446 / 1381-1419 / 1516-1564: 1.17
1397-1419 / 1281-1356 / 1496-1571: 1.06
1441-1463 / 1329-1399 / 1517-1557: 0.52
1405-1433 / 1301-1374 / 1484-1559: 2.33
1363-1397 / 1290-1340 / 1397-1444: -1.42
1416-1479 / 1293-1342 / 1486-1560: 3.23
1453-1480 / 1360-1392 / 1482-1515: 0.65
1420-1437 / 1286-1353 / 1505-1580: 1.49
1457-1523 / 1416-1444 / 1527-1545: -2.07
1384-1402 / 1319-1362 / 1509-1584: -0.21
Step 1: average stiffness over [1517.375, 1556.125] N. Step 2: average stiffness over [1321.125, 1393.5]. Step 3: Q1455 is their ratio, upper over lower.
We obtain 1.3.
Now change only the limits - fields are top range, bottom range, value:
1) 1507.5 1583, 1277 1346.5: 1.44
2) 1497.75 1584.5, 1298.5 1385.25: 1.37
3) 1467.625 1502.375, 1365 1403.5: 1.16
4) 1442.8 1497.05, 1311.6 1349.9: 1.23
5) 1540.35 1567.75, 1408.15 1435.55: 1.32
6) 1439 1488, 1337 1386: 1.17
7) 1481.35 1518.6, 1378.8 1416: 1.20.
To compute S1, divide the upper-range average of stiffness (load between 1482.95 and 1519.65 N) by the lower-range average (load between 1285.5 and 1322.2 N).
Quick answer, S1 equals 1.4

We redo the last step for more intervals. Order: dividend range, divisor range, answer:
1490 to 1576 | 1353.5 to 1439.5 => 1.28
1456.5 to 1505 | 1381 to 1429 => 1.15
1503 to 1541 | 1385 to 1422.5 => 1.27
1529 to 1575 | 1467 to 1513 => 1.08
